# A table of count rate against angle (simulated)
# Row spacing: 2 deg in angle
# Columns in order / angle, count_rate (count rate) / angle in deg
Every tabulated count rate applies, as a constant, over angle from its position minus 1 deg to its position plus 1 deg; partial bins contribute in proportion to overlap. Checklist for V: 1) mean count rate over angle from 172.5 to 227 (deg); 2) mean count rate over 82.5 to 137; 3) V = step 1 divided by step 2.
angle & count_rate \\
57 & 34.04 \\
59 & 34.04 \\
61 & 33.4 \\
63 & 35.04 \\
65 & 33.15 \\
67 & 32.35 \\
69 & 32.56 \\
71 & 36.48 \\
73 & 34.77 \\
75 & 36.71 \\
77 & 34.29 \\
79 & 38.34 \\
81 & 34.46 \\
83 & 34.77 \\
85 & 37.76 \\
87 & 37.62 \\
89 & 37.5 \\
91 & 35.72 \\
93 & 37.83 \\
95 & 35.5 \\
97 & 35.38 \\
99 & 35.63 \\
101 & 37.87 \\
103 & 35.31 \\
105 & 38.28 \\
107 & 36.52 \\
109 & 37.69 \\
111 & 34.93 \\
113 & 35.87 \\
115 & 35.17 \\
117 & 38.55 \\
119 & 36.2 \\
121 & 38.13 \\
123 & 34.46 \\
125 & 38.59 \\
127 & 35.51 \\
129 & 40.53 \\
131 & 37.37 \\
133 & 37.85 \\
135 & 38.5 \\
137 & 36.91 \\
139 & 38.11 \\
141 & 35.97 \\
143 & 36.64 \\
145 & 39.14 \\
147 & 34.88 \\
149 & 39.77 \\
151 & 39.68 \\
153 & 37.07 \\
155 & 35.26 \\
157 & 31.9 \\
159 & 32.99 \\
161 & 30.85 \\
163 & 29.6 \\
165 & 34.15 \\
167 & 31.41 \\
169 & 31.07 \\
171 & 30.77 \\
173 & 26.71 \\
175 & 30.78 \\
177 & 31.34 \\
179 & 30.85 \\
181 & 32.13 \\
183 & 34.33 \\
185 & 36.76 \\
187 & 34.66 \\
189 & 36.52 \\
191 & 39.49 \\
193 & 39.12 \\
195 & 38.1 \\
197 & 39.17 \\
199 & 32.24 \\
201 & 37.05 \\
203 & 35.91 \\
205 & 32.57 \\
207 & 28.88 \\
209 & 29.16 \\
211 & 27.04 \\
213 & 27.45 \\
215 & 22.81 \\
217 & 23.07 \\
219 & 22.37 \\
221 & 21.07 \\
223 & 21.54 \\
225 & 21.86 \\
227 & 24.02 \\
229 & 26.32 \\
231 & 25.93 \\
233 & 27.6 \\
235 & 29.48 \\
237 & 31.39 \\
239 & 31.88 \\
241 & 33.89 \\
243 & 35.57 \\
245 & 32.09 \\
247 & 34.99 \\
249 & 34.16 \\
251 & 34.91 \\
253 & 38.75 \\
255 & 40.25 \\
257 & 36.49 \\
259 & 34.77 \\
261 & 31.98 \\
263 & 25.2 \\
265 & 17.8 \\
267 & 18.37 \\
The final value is 0.83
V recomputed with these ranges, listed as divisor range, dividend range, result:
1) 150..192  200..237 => 0.81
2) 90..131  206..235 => 0.68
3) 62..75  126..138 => 1.10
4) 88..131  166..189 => 0.87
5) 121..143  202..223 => 0.72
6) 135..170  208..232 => 0.69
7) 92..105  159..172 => 0.86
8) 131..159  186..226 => 0.83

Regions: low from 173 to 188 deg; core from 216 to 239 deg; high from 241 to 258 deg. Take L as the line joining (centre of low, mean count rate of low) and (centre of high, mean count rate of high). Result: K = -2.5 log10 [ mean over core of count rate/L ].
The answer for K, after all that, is 0.35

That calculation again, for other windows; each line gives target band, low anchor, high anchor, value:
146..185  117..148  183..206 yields 0.119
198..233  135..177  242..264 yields 0.261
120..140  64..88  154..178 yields -0.143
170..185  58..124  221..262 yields 0.059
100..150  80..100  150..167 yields -0.066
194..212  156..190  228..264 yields -0.034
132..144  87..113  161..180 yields -0.120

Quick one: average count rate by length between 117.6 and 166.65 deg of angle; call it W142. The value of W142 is 36.2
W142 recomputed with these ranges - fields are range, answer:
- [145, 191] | 33.6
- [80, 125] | 36.5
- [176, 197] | 35.5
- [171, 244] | 30.5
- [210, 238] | 25.1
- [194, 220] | 30.4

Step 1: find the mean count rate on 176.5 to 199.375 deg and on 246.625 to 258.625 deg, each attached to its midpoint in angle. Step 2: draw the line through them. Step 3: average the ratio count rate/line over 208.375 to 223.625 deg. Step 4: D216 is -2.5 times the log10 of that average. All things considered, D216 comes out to 0.43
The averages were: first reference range 35.6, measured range 24.3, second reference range 36.6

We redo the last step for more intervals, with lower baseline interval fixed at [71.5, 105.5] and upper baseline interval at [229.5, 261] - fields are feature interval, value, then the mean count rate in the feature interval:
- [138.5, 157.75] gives -0.05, 36.9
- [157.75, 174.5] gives 0.13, 31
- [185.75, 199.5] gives -0.09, 37.2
